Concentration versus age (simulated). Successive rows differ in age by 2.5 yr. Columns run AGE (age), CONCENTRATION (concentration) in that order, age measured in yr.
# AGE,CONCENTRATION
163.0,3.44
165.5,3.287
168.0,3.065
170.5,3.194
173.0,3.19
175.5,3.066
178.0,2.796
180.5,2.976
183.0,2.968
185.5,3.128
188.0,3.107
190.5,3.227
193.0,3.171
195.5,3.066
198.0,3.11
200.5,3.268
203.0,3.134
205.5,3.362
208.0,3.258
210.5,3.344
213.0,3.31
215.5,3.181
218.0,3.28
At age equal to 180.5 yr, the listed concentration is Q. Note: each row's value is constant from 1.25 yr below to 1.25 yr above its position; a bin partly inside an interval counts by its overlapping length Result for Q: 2.976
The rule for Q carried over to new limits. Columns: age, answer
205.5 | 3.362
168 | 3.065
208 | 3.258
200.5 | 3.268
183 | 2.968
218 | 3.28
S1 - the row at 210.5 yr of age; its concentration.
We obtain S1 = 3.344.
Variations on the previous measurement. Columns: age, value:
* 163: 3.44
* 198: 3.11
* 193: 3.171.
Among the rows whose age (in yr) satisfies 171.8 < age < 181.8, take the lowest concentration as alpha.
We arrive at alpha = 2.796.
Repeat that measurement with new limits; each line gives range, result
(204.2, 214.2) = 3.258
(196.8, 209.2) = 3.11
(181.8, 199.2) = 2.968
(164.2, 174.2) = 3.065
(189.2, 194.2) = 3.171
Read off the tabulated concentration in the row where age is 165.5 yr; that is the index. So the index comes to 3.287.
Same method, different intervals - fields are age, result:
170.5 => 3.194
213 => 3.31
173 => 3.19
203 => 3.134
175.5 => 3.066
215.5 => 3.181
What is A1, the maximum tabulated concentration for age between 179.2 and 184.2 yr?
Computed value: 2.976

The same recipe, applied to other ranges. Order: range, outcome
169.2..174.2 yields 3.194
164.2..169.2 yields 3.287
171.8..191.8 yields 3.227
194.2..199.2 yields 3.11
